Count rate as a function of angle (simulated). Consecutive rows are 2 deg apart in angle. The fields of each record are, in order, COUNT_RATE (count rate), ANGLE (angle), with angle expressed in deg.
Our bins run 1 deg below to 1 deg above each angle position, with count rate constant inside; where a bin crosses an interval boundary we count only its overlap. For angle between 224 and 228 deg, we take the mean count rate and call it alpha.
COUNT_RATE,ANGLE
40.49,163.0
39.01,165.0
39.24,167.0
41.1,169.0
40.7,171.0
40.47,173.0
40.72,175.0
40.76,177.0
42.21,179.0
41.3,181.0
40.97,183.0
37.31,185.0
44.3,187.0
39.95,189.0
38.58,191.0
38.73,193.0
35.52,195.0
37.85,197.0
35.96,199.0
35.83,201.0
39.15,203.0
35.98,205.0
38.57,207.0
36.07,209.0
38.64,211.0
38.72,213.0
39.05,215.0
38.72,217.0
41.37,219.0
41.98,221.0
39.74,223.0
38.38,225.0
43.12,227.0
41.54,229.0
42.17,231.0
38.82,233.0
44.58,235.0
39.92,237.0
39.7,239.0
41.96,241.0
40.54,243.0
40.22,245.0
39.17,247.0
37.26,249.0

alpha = 40.8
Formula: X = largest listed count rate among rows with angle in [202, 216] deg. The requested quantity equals 39.15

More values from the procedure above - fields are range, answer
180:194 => 44.3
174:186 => 42.21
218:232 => 43.12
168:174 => 41.1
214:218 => 39.05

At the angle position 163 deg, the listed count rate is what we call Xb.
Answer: 40.49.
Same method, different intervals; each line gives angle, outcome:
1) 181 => 41.3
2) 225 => 38.38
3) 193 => 38.73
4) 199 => 35.96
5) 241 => 41.96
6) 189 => 39.95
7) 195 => 35.52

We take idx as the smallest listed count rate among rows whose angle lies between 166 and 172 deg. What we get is 39.24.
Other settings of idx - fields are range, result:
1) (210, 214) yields 38.64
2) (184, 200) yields 35.52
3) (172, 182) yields 40.47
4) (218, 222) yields 41.37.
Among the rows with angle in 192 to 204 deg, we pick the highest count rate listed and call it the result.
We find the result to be 39.15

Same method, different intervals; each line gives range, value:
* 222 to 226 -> 39.74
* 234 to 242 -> 44.58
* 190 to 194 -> 38.73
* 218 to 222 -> 41.98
